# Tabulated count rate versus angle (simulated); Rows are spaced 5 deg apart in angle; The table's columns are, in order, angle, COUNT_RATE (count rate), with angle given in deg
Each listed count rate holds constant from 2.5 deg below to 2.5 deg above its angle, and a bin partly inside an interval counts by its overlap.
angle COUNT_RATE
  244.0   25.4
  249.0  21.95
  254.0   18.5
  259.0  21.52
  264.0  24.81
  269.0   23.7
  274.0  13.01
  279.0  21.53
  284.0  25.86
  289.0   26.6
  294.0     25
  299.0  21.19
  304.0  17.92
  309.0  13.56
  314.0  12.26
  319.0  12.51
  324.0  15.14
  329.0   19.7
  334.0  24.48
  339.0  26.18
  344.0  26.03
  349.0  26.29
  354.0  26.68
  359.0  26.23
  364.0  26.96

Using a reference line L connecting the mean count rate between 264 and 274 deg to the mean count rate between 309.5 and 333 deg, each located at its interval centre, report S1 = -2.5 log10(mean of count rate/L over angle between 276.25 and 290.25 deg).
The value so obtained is -0.231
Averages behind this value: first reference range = 21.3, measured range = 24.3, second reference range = 15.4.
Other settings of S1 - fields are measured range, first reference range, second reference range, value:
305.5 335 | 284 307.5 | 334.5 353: 0.47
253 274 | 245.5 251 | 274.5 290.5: 0.07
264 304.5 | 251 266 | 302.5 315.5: -0.24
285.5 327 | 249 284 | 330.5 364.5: 0.26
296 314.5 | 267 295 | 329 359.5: 0.36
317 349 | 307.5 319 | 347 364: -0.09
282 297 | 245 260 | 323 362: -0.15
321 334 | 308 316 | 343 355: 0.01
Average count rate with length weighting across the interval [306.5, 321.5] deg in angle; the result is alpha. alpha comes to 12.8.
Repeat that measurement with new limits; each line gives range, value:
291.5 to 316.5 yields 18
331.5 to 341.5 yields 25.3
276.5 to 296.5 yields 24.7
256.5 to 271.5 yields 23.3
